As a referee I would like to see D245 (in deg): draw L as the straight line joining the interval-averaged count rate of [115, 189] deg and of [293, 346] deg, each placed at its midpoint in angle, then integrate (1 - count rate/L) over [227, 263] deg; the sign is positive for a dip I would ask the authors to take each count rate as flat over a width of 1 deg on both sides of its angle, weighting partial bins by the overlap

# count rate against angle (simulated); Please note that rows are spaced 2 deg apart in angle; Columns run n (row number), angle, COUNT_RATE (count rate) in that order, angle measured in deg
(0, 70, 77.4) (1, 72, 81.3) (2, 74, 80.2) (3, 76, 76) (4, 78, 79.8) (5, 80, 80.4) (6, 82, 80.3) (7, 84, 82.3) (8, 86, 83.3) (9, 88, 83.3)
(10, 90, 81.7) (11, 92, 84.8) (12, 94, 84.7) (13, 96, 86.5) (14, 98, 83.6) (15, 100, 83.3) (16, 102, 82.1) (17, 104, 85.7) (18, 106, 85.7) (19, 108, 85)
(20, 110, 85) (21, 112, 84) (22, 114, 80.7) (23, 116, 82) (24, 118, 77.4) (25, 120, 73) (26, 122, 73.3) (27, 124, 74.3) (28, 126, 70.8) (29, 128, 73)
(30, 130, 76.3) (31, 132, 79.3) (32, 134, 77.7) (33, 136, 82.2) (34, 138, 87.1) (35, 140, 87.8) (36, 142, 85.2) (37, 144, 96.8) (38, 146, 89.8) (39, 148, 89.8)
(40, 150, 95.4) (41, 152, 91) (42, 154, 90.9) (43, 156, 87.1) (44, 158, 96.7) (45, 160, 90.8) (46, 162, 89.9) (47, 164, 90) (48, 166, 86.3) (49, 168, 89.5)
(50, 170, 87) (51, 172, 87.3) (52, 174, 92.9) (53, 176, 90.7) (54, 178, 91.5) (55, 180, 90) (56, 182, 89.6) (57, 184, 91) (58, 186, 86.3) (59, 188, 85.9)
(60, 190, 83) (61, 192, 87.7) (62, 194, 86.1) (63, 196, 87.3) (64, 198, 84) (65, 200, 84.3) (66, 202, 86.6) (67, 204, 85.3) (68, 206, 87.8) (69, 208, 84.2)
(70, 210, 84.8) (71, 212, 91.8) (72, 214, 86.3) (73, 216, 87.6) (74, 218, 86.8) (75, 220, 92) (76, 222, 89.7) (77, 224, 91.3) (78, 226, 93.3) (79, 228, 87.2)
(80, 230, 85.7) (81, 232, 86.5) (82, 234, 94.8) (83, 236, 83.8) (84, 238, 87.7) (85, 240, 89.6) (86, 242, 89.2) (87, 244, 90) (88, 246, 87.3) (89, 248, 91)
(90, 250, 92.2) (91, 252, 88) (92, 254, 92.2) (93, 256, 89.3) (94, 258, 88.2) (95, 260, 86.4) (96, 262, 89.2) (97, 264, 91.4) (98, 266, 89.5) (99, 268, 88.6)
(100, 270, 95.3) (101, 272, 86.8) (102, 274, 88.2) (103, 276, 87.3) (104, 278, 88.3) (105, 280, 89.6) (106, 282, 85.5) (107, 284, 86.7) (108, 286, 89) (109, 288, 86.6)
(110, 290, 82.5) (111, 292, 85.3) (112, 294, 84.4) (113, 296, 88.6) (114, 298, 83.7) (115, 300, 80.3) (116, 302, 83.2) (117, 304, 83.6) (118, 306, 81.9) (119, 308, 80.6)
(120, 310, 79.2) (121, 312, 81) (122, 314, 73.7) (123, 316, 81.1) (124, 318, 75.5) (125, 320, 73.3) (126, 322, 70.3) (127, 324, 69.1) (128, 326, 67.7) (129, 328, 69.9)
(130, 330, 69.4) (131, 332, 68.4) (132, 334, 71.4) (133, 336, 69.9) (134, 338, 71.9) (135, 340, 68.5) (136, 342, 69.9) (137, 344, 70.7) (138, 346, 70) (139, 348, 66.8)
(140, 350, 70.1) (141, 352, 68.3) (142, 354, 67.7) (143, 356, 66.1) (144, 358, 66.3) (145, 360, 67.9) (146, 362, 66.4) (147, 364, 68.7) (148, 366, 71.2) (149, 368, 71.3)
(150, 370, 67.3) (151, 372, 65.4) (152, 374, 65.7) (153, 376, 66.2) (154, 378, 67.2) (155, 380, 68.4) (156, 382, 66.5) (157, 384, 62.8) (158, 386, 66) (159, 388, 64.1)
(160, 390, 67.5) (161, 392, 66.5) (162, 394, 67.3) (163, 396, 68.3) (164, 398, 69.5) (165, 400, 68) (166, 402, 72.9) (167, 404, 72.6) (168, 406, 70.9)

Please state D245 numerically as -3.9 deg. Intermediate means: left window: 85.8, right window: 75.6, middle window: 88.8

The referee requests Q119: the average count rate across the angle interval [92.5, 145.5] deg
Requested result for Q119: 81.7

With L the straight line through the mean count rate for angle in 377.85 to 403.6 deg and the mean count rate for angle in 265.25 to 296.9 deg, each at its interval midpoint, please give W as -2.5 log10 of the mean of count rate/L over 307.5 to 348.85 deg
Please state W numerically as 0.10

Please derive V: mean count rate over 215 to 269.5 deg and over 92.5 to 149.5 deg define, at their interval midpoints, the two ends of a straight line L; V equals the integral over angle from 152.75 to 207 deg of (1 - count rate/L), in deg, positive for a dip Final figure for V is -1.7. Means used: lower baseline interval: 82.4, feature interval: 88.4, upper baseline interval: 89.3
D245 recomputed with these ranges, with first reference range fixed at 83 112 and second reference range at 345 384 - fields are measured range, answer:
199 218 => -2.29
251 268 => -3.47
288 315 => -4.07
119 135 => 1.47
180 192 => -1.35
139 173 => -4.06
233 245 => -2.20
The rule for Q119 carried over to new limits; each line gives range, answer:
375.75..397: 66.4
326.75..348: 69.8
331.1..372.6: 68.8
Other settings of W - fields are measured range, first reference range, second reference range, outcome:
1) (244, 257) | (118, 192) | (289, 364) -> -0.136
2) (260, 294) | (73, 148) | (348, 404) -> -0.203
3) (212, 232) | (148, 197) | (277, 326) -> -0.032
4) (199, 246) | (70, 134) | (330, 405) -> -0.176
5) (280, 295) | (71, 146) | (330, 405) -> -0.187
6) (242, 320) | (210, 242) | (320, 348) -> -0.090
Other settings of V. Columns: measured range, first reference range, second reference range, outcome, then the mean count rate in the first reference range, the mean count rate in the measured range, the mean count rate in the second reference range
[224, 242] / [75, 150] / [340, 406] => -3.1 deg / 82.2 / 88.8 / 68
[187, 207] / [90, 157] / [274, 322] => -0.6 deg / 83.3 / 85.8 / 82.9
